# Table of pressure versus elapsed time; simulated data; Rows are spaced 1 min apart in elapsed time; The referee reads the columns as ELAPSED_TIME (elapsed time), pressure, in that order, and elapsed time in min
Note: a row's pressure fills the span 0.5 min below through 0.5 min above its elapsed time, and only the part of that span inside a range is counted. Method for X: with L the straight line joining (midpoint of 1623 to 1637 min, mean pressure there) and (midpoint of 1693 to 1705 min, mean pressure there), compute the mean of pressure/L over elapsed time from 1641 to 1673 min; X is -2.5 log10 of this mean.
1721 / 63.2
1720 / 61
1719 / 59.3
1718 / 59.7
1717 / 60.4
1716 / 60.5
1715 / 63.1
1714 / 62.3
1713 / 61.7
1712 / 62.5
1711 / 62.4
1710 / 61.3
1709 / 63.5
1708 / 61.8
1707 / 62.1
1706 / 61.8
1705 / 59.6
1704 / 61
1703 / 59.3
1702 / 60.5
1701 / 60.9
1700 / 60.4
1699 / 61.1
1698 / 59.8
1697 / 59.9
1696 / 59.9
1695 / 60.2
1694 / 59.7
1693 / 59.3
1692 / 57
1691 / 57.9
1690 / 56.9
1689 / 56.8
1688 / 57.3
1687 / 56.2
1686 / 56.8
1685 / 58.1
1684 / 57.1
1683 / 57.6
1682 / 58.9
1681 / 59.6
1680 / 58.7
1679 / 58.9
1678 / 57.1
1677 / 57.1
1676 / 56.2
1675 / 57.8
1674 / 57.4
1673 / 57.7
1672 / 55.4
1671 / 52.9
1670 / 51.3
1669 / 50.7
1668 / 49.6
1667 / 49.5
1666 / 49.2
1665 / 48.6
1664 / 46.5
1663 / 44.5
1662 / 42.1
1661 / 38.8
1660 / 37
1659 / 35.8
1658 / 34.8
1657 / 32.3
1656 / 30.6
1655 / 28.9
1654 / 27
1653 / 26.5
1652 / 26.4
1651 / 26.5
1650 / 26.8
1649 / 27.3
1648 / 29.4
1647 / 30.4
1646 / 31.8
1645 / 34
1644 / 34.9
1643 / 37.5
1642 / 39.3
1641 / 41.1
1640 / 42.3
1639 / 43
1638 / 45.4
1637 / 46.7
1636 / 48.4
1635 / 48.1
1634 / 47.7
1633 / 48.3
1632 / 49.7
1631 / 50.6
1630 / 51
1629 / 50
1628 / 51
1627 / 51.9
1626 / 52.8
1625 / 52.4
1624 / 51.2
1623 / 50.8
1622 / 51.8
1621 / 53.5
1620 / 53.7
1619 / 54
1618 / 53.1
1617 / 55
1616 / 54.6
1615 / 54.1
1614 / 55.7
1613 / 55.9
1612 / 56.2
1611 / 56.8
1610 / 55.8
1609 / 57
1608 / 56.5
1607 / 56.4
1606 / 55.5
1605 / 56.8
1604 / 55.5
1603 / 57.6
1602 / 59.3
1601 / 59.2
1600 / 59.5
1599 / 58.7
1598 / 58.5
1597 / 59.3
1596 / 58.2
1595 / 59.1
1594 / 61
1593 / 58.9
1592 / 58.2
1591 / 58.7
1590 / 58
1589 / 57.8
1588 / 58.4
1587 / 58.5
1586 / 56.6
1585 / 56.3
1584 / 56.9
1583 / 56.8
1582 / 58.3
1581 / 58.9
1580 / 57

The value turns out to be 0.379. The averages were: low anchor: 50.1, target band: 38.3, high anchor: 60.2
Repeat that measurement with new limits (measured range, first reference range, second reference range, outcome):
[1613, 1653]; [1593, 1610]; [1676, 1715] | 0.29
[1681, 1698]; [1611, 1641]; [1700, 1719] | 0.01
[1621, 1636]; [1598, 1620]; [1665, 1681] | 0.11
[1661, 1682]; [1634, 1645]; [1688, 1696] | -0.01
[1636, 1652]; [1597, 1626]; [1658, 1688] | 0.44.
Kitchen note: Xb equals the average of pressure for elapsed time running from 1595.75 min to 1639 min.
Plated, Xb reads 53.7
